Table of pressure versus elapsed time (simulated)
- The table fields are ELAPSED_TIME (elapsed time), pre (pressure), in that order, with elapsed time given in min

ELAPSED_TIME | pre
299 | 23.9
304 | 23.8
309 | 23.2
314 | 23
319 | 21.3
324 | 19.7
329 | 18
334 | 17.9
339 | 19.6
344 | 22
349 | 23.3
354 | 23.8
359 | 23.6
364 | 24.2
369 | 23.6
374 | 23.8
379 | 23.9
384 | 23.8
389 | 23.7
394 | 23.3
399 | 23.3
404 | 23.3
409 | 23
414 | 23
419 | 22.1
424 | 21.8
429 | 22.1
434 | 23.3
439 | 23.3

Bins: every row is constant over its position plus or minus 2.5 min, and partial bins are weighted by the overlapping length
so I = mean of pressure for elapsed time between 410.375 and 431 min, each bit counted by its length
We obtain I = 22.3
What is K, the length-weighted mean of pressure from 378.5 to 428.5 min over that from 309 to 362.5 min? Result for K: 1.1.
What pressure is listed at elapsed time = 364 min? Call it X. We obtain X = 24.2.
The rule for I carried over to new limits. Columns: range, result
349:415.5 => 23.6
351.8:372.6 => 23.8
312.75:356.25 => 20.9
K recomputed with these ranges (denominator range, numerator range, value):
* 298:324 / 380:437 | 1.01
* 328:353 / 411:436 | 1.09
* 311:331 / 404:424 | 1.10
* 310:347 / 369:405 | 1.16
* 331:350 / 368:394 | 1.16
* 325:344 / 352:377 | 1.25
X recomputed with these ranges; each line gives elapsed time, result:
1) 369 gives 23.6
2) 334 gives 17.9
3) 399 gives 23.3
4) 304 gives 23.8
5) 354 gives 23.8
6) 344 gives 22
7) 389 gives 23.7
